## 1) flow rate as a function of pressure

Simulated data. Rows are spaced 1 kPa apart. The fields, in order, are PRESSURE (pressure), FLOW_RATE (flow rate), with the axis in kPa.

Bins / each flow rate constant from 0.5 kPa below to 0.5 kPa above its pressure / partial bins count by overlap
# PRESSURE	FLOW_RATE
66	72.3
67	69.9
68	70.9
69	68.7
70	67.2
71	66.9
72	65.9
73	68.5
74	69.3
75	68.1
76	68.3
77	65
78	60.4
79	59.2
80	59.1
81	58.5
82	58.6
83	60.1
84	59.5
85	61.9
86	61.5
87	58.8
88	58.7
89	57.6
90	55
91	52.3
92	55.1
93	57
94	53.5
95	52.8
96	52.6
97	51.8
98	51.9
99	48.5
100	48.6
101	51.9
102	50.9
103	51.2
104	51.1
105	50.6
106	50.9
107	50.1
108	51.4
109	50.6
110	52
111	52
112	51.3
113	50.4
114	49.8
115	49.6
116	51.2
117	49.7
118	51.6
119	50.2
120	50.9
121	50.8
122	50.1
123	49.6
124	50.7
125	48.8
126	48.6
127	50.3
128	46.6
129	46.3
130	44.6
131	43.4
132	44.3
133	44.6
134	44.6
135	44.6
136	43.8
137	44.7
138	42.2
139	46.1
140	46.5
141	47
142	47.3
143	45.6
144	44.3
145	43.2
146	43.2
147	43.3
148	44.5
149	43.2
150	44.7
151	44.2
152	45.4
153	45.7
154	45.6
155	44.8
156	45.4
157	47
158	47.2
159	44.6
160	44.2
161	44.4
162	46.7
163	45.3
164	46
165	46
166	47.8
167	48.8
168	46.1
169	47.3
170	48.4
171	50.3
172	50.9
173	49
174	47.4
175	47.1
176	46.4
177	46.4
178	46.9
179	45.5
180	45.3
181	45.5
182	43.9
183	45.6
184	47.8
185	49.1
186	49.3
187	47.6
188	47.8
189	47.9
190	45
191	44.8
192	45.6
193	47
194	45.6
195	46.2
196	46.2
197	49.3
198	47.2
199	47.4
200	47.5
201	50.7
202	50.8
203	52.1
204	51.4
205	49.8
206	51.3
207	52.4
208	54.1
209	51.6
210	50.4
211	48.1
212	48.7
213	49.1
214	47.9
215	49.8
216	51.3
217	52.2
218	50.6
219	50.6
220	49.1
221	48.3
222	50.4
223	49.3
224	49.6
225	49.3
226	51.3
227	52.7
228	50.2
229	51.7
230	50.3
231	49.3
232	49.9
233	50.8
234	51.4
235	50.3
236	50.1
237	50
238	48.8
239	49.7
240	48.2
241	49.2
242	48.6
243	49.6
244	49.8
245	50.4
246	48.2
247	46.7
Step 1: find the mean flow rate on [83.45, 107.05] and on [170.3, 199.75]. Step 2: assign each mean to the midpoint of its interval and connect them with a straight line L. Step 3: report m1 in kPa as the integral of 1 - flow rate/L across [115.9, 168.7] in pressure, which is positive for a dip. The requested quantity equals 4.2 kPa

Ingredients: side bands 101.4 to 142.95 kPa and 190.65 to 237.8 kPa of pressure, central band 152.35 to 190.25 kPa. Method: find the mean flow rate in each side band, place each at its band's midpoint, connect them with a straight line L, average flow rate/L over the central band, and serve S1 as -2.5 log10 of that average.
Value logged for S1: 0.05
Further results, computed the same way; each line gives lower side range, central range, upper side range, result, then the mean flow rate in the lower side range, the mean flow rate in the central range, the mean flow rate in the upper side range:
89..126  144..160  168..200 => 0.095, 51.3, 44.8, 47.1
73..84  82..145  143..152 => 0.057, 62.8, 50.5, 44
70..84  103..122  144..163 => 0.085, 63.7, 50.8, 44.8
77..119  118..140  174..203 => 0.101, 54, 47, 47.1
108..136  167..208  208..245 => 0.037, 48.7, 47.9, 50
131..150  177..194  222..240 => 0.020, 44.6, 46.5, 50.2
